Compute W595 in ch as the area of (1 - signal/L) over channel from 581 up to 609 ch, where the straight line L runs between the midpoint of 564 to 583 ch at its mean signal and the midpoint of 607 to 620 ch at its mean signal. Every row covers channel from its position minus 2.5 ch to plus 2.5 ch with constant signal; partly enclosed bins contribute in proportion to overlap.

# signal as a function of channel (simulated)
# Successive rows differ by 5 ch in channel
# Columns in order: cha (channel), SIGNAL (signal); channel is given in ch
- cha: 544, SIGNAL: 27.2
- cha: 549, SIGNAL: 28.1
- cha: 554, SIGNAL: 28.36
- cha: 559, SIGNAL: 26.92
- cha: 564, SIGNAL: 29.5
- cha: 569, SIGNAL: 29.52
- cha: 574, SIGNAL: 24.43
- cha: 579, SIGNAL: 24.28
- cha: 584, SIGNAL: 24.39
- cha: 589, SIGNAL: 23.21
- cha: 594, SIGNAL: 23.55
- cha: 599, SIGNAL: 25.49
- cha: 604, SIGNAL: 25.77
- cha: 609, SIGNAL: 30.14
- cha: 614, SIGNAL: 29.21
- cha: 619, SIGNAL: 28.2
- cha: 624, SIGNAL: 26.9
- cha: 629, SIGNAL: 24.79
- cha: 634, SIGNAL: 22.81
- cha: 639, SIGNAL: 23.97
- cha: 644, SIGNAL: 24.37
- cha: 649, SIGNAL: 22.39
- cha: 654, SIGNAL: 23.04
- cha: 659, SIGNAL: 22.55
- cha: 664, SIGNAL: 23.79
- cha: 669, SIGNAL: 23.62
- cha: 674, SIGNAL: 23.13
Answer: 3.0 ch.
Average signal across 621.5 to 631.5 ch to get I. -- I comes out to 25.8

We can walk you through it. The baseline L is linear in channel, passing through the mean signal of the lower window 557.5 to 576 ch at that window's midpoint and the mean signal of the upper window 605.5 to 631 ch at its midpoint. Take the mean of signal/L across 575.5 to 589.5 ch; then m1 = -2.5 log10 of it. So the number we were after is 0.15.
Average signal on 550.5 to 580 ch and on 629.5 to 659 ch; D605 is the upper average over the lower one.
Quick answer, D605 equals 0.9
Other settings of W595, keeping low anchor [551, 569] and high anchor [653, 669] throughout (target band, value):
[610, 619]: -1.2 ch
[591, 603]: 0.9 ch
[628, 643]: 0.4 ch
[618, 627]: -0.7 ch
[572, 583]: 1.3 ch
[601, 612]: -0.8 ch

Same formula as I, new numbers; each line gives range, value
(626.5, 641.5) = 23.9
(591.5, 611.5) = 26.2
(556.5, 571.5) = 28.6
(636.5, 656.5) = 23.4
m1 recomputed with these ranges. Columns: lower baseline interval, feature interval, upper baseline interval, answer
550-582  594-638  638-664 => -0.06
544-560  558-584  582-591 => -0.04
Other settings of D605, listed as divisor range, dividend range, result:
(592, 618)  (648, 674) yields 0.86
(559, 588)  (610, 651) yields 0.97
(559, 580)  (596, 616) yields 1.01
